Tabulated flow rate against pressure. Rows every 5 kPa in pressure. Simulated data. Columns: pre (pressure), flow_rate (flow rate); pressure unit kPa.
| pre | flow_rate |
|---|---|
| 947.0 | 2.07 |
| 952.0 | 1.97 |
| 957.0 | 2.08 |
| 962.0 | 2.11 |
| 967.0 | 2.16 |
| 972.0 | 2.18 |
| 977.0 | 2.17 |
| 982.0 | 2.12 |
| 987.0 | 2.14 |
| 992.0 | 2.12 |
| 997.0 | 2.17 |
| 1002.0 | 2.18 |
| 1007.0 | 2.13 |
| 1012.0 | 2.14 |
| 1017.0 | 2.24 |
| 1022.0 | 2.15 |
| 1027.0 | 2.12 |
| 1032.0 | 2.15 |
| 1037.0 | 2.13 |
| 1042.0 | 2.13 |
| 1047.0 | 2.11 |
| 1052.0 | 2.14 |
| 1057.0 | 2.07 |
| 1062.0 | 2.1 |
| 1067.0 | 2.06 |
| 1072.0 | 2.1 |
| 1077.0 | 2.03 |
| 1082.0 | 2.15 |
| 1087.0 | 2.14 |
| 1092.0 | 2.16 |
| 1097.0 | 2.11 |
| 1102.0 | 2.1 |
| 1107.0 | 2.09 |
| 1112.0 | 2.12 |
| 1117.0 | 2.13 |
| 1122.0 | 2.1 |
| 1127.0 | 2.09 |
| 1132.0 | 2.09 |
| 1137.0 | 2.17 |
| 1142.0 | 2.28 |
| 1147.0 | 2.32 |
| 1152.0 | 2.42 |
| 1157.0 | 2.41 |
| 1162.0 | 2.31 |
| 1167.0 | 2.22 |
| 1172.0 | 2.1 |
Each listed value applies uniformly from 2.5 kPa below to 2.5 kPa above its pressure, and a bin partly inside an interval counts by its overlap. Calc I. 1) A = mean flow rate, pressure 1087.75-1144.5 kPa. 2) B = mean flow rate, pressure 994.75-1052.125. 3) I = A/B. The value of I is 0.99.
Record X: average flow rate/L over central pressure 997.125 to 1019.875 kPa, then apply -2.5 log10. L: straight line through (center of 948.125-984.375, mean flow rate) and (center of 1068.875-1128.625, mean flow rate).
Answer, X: -0.031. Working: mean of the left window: 2.11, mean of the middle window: 2.17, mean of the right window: 2.11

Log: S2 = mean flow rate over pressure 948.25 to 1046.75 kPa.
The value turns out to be 2.13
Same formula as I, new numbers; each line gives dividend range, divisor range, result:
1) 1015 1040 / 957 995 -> 1.01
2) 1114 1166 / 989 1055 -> 1.04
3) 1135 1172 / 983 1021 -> 1.06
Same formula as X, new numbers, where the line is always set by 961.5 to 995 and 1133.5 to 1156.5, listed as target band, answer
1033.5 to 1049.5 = 0.04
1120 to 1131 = 0.09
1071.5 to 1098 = 0.06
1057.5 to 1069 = 0.07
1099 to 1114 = 0.08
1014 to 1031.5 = 0.01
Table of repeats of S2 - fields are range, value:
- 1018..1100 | 2.12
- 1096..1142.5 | 2.12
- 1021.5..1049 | 2.13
